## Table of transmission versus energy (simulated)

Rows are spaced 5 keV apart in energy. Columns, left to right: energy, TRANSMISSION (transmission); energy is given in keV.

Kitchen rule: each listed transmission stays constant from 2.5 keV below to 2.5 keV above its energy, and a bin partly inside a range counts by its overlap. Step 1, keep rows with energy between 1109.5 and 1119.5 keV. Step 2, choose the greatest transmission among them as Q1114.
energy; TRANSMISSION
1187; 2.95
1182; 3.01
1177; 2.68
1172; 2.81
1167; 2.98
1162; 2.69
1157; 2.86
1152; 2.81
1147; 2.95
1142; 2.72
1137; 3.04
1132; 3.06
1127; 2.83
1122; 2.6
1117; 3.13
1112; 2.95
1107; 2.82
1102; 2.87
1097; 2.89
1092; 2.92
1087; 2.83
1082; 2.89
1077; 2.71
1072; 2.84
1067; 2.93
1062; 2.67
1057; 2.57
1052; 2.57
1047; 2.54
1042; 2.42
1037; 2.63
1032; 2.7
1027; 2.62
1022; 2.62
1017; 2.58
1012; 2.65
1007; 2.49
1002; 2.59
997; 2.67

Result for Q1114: 3.13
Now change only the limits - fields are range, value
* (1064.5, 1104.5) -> 2.93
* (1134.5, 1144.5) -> 3.04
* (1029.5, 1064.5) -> 2.7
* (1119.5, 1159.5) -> 3.06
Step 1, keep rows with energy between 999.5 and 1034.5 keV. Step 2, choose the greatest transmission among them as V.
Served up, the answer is 2.7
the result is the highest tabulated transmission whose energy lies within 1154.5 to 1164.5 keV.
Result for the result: 2.86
